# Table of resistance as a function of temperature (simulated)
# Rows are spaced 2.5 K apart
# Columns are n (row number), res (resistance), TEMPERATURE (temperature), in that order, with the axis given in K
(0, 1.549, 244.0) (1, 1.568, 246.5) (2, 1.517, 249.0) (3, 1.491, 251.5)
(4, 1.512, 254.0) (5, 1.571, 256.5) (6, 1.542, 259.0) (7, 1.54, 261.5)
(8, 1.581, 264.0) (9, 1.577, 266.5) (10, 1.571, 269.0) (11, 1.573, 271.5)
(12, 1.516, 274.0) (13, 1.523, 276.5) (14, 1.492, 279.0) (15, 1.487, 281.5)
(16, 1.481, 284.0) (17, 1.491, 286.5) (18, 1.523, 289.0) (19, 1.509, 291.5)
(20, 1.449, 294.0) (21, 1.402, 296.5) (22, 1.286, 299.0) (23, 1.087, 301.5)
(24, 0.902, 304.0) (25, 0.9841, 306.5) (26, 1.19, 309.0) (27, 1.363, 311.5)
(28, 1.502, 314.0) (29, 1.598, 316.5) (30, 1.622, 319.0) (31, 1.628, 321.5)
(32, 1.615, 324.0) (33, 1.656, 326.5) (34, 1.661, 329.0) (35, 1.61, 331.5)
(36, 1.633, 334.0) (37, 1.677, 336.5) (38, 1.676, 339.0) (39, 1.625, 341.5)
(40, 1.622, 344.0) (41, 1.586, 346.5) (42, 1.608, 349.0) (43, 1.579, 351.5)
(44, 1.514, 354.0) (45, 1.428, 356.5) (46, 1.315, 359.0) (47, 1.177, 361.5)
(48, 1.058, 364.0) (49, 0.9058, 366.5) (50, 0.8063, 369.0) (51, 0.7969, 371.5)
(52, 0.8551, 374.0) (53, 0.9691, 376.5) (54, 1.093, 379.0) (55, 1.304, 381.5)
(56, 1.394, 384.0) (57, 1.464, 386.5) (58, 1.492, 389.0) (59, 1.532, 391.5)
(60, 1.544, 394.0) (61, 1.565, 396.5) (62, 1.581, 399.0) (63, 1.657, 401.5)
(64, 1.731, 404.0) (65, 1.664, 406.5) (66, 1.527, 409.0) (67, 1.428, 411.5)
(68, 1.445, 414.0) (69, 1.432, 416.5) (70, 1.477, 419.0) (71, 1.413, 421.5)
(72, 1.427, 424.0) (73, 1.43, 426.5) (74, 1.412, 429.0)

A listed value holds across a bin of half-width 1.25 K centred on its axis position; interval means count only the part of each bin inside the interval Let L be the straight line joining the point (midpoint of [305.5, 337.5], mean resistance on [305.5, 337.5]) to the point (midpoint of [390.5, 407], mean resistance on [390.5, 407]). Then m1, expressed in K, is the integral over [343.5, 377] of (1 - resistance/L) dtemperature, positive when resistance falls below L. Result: 7.2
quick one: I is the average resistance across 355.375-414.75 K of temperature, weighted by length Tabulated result 1.32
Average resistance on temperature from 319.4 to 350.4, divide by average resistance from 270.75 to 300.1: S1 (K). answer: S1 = 1.1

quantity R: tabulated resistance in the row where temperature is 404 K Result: 1.731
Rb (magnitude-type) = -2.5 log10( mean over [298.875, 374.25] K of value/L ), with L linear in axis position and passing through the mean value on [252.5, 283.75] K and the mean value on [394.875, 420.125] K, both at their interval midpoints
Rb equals 0.12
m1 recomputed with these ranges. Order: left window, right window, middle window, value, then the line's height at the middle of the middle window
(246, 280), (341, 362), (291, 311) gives 4.0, 1.52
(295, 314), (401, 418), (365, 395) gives 5.8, 1.45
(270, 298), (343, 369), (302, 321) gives 1.6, 1.44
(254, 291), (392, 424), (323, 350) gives -1.8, 1.53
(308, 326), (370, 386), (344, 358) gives -3.0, 1.27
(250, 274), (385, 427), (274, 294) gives 0.6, 1.54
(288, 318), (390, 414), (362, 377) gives 5.8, 1.49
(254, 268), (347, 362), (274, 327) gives 3.4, 1.52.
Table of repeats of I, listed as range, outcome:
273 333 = 1.44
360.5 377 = 0.933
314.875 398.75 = 1.41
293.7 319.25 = 1.29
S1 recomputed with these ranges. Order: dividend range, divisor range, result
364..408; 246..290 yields 0.86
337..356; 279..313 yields 1.20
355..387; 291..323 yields 0.83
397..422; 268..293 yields 1.02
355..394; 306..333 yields 0.79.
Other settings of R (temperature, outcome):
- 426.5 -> 1.43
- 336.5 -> 1.677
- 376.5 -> 0.9691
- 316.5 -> 1.598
